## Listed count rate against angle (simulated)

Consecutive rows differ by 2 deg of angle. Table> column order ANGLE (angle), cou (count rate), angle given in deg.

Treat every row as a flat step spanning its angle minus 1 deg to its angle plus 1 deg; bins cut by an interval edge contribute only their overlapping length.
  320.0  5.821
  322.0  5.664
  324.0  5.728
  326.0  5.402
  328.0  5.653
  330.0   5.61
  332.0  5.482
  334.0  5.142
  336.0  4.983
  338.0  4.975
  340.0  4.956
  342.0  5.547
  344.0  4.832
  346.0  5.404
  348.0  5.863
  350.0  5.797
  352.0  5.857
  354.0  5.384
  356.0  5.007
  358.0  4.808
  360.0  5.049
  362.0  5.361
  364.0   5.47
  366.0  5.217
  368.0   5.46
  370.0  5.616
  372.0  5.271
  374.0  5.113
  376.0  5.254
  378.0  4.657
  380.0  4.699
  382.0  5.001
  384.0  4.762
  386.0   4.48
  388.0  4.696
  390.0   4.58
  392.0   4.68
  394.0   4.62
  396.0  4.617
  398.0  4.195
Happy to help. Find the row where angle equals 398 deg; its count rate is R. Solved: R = 4.195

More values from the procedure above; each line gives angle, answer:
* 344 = 4.832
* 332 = 5.482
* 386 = 4.48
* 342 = 5.547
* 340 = 4.956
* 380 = 4.699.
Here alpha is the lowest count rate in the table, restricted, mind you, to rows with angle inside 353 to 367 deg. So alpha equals 4.808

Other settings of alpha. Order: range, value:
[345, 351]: 5.404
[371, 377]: 5.113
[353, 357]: 5.007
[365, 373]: 5.217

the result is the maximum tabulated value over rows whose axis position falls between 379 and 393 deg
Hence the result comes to 5.001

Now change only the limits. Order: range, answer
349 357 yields 5.857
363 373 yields 5.616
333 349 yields 5.863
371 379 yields 5.271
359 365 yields 5.47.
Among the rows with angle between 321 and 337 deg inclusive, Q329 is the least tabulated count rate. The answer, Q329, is 4.983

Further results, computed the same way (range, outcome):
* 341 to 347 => 4.832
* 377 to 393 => 4.48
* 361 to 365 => 5.361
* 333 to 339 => 4.975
